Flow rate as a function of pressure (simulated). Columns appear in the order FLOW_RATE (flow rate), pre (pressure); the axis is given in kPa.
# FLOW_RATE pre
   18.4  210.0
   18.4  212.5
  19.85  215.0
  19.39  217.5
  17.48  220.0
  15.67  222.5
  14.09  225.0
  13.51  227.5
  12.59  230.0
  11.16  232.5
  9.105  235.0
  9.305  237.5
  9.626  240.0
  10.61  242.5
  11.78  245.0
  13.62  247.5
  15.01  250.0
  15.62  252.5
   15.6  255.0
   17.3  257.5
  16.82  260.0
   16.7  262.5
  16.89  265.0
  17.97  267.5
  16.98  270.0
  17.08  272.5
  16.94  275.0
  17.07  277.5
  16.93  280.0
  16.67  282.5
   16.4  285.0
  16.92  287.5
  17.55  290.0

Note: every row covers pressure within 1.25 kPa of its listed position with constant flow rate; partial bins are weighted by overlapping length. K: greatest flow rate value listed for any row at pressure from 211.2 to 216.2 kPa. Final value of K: 19.85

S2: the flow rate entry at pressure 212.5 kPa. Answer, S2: 18.4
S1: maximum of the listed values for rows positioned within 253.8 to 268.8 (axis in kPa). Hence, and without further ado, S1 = 17.97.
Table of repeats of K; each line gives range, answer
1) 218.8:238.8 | 17.48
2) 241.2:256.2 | 15.62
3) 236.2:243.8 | 10.61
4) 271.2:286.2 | 17.08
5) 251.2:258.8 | 17.3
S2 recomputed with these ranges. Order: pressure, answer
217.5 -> 19.39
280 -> 16.93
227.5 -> 13.51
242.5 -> 10.61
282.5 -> 16.67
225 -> 14.09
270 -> 16.98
